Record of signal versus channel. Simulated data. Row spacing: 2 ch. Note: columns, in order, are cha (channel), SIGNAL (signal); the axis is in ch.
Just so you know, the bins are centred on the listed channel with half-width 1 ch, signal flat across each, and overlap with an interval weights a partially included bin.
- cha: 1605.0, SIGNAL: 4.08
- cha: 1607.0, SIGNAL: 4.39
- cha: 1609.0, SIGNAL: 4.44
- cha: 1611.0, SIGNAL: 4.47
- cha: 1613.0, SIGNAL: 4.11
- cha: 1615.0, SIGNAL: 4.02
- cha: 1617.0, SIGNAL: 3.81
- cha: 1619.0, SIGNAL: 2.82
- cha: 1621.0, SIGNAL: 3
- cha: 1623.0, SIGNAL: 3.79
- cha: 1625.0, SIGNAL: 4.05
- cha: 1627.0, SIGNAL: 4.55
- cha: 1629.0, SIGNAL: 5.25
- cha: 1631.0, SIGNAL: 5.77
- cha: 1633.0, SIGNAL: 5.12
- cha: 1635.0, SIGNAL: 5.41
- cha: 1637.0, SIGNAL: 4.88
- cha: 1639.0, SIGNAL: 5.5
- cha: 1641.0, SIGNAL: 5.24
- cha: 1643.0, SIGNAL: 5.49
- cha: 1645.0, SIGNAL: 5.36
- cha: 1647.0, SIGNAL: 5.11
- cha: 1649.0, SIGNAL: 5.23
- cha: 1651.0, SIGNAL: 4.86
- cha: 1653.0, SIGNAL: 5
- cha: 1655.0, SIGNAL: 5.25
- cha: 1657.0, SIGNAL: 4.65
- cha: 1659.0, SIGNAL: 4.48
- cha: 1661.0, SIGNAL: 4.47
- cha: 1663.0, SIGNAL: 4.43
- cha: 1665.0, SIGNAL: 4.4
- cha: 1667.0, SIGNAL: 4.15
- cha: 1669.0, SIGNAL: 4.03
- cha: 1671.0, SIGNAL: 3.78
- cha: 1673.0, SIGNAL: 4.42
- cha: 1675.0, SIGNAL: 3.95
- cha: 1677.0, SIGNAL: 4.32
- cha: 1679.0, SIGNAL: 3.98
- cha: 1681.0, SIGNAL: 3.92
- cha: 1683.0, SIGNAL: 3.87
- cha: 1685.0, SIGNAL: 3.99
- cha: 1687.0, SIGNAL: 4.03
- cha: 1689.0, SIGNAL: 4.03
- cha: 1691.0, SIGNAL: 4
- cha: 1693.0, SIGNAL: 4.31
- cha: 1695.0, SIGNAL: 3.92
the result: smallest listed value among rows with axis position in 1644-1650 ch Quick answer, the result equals 5.11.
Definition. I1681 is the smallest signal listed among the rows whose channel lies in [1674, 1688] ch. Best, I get 3.87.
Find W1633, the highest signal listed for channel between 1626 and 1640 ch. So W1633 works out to 5.77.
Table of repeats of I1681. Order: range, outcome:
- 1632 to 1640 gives 4.88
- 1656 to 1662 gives 4.47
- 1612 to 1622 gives 2.82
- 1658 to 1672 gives 3.78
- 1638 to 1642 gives 5.24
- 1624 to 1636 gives 4.05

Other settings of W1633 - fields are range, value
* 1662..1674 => 4.43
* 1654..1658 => 5.25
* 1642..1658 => 5.49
